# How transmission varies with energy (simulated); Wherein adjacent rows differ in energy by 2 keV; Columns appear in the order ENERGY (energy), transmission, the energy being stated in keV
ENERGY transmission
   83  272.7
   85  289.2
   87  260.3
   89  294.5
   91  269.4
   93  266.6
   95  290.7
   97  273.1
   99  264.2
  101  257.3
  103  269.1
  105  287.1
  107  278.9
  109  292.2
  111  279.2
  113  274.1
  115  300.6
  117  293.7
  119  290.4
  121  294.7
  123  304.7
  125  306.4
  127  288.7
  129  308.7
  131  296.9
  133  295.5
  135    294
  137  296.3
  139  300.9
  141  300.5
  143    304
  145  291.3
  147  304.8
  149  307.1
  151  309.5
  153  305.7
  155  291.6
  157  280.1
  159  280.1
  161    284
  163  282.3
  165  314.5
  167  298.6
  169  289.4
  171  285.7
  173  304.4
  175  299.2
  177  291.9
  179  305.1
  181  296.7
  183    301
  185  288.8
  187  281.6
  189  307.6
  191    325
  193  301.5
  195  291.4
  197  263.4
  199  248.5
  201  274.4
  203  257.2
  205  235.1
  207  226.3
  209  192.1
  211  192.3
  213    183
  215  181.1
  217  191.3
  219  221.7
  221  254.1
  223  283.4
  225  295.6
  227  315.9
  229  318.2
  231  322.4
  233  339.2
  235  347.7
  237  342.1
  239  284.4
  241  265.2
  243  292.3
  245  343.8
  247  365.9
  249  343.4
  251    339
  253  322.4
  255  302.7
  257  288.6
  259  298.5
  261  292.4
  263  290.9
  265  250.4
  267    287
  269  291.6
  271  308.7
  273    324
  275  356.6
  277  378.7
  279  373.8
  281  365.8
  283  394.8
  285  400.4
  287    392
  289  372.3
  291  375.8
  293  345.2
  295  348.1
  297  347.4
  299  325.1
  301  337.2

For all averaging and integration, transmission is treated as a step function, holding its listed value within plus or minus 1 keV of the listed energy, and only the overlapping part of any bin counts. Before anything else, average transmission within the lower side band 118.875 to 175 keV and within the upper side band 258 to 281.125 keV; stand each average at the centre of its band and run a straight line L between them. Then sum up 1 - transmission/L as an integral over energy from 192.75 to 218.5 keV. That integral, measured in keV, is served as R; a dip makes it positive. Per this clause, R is 6.3 keV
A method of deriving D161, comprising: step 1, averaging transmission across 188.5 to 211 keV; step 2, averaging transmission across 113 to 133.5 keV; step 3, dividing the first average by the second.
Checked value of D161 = 0.88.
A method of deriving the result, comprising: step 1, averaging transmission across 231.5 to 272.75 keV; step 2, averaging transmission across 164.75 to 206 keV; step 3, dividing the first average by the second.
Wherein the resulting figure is 1.08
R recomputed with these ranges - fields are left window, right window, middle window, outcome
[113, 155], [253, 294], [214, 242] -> 3.46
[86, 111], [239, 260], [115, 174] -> -1.95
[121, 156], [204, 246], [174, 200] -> -0.94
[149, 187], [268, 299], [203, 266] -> 9.64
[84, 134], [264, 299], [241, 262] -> 1.24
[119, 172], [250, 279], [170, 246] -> 6.70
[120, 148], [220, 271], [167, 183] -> 0.29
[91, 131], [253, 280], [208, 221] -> 4.49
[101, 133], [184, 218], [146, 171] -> -2.34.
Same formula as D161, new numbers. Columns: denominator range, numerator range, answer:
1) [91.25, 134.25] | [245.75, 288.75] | 1.16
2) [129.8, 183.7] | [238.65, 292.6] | 1.11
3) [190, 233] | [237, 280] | 1.22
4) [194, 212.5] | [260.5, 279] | 1.30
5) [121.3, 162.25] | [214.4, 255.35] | 1.01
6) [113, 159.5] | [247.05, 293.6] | 1.13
